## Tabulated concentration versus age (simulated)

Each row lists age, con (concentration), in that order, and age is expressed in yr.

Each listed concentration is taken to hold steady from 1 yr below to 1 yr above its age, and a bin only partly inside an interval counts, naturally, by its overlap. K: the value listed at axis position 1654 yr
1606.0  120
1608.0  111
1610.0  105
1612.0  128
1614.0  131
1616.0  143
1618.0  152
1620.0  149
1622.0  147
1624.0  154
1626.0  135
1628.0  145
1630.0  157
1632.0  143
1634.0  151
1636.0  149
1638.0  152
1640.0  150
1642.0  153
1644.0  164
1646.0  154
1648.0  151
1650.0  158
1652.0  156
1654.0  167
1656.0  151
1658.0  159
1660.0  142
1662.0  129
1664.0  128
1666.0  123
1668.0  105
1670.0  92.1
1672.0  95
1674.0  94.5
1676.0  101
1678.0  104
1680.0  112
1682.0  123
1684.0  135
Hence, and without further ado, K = 167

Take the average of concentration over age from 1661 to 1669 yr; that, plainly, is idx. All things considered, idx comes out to 121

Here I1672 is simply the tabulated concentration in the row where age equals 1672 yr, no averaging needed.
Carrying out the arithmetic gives 95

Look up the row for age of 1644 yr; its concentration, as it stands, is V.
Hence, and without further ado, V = 164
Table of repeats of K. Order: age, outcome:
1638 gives 152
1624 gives 154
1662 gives 129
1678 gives 104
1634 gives 151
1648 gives 151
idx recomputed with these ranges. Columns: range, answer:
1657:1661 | 150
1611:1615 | 130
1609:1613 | 116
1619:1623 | 148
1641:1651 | 156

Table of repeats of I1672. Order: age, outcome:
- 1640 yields 150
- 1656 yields 151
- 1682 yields 123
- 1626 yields 135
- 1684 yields 135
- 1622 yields 147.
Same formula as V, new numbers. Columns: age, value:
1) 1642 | 153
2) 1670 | 92.1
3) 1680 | 112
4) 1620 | 149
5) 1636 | 149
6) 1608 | 111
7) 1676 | 101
